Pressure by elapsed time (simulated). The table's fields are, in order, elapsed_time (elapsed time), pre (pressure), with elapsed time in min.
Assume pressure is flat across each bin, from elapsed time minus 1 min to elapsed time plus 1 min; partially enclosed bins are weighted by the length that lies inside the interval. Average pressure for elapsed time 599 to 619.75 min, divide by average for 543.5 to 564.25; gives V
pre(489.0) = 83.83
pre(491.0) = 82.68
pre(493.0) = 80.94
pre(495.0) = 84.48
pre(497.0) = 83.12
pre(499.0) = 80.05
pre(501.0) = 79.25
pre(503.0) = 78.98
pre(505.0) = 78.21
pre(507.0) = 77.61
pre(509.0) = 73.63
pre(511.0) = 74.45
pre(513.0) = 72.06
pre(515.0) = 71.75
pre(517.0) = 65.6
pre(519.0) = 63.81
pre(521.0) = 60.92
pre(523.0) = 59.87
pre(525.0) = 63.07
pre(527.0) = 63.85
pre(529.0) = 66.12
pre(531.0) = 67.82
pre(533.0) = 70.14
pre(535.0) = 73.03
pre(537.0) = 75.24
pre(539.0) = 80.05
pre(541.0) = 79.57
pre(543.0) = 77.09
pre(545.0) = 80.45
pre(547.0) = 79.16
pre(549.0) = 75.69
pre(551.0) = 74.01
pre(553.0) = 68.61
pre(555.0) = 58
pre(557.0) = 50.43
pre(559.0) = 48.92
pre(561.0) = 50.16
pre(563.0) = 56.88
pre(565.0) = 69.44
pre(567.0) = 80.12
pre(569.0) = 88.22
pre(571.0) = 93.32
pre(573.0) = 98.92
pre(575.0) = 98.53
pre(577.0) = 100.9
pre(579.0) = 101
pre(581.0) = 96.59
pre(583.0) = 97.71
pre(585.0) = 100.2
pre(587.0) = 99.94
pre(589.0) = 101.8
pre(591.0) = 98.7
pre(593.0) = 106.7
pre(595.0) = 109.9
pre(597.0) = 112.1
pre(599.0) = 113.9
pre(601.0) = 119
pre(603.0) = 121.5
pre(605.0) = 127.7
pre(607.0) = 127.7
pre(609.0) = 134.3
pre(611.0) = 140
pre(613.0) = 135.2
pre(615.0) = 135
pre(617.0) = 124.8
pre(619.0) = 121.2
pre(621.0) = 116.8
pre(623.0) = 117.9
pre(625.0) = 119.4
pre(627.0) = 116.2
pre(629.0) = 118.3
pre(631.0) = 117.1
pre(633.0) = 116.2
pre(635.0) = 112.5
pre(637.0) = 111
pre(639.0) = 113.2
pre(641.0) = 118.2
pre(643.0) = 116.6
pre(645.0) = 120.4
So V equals 1.98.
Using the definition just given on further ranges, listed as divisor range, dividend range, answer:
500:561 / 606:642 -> 1.74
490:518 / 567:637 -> 1.45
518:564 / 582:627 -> 1.75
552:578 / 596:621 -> 1.70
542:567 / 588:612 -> 1.78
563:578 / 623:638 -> 1.32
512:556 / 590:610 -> 1.67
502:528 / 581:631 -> 1.68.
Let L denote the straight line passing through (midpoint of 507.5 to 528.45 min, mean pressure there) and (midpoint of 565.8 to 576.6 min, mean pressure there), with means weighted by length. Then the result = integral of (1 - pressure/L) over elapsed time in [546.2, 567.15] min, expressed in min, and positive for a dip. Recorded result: 5.2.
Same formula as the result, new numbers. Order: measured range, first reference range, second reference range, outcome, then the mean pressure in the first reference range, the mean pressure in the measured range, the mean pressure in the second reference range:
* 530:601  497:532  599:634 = 9.8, 70.8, 84.3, 124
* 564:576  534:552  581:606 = 0.8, 77.1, 88.1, 109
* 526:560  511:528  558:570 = -2.2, 65.7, 69.9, 65.6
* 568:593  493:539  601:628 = 2.1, 72.3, 98.3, 126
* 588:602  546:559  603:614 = 0.9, 66.2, 109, 132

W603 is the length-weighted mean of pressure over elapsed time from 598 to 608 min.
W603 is 122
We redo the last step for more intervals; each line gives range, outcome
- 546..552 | 76.3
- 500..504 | 79.1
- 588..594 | 102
